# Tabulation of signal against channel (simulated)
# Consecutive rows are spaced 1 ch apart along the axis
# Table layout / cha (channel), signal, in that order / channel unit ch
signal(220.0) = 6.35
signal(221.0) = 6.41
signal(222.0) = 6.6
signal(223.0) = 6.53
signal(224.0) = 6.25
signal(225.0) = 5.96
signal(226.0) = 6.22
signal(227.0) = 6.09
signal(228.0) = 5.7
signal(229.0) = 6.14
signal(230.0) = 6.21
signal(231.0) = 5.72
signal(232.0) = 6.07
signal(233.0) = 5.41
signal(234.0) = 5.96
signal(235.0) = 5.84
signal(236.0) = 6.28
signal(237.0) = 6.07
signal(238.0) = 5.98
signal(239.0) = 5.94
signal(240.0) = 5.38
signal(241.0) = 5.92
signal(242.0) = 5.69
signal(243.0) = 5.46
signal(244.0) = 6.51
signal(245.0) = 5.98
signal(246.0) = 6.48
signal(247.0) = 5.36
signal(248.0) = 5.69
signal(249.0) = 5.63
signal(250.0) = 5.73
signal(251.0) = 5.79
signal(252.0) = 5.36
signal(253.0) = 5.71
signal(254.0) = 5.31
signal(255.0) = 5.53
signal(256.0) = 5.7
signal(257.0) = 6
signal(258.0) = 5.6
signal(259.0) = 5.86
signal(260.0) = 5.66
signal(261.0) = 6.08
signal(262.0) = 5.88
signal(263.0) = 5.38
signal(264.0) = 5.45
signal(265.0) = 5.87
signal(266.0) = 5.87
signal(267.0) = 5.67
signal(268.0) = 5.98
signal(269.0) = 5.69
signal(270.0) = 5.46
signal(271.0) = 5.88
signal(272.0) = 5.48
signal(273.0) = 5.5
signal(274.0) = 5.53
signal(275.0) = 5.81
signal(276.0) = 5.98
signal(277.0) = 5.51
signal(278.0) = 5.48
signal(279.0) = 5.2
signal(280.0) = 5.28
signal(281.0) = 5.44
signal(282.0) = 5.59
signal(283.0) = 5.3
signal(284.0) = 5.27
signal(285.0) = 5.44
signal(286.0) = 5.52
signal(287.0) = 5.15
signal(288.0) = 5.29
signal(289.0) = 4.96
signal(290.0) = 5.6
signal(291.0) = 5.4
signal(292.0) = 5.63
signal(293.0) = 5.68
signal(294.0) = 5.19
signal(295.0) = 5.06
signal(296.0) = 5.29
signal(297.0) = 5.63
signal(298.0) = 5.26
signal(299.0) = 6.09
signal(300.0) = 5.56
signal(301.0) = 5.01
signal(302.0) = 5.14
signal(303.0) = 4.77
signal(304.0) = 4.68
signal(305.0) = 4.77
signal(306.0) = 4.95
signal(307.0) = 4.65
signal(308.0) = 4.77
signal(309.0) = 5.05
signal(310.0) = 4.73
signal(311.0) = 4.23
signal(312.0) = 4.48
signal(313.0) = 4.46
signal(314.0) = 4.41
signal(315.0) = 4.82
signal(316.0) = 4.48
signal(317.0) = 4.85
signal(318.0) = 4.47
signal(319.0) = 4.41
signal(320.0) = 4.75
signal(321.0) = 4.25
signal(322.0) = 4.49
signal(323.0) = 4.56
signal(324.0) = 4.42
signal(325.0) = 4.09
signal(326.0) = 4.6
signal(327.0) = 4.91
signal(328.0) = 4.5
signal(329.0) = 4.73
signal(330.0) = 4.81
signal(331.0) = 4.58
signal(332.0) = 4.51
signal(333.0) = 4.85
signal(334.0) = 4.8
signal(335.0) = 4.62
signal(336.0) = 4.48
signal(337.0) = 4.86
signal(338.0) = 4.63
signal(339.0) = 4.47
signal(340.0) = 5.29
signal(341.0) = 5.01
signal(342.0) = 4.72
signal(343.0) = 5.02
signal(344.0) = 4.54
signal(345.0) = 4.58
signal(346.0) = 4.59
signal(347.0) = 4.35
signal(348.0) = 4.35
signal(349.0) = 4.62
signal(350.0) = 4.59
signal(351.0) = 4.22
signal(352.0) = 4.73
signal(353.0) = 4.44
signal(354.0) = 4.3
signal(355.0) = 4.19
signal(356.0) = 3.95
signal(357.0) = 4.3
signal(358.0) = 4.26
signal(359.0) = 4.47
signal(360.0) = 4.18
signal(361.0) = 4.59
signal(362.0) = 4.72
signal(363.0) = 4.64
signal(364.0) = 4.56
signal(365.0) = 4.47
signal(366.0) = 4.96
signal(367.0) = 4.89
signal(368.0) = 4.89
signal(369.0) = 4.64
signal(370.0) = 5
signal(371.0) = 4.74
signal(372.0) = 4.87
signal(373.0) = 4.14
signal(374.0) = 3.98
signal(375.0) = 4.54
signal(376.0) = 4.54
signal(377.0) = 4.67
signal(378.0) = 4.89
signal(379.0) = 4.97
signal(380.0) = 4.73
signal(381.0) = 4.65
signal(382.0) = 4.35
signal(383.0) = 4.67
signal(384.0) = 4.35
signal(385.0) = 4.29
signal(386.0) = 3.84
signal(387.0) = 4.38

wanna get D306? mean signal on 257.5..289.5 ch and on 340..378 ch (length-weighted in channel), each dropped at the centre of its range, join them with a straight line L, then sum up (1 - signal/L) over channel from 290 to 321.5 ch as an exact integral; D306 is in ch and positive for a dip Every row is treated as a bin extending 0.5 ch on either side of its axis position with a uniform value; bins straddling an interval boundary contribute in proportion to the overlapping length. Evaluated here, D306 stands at 1.5 ch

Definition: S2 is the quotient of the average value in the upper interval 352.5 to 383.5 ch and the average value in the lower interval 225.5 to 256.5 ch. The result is 0.8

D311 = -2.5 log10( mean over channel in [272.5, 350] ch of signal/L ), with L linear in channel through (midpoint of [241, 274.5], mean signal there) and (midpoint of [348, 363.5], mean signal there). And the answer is 0.014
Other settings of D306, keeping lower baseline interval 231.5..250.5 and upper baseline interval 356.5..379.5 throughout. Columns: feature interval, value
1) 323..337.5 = 1.0 ch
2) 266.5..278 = -0.2 ch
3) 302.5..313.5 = 1.1 ch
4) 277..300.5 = -0.1 ch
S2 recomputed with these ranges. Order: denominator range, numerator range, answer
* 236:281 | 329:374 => 0.80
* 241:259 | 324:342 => 0.82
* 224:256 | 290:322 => 0.84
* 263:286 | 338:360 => 0.81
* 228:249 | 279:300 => 0.92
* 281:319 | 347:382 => 0.90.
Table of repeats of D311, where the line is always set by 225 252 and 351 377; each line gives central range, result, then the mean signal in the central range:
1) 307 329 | 0.10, 4.56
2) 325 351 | 0.03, 4.66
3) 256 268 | -0.03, 5.76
